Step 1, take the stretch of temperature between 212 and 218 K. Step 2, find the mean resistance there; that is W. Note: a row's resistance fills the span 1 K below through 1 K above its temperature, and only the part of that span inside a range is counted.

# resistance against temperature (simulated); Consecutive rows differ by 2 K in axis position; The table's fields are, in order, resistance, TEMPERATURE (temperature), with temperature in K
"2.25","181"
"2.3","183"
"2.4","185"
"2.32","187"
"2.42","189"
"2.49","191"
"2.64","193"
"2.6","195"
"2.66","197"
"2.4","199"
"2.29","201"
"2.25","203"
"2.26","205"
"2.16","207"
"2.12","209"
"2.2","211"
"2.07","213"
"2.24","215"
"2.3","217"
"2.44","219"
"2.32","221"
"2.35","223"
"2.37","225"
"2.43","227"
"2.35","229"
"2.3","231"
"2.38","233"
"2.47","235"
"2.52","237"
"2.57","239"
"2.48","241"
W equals 2.2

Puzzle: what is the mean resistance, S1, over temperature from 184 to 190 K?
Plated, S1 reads 2.38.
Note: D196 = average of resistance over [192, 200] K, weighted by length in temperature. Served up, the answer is 2.58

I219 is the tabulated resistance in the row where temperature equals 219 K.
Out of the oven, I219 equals 2.44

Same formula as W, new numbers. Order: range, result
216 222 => 2.35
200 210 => 2.22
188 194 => 2.52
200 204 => 2.27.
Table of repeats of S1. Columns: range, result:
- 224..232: 2.36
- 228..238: 2.4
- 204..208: 2.21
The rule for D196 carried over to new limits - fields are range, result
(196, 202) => 2.45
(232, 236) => 2.42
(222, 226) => 2.36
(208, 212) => 2.16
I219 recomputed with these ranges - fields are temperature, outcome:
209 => 2.12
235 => 2.47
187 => 2.32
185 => 2.4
